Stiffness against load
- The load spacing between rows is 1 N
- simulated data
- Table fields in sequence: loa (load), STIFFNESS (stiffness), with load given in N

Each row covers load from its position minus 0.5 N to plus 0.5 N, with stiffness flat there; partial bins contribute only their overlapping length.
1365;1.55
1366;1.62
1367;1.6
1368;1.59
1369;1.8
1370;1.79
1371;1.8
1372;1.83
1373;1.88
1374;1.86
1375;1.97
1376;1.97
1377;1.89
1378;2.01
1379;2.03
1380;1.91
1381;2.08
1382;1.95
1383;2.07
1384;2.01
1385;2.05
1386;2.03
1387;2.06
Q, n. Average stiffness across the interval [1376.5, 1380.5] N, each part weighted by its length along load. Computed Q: 1.96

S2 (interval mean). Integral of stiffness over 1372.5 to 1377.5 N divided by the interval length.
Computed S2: 1.91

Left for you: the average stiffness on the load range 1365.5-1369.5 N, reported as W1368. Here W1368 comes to 1.65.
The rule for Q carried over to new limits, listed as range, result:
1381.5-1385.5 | 2.02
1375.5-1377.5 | 1.93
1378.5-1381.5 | 2.01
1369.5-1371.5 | 1.79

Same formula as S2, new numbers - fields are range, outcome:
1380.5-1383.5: 2.03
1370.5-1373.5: 1.84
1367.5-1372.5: 1.76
